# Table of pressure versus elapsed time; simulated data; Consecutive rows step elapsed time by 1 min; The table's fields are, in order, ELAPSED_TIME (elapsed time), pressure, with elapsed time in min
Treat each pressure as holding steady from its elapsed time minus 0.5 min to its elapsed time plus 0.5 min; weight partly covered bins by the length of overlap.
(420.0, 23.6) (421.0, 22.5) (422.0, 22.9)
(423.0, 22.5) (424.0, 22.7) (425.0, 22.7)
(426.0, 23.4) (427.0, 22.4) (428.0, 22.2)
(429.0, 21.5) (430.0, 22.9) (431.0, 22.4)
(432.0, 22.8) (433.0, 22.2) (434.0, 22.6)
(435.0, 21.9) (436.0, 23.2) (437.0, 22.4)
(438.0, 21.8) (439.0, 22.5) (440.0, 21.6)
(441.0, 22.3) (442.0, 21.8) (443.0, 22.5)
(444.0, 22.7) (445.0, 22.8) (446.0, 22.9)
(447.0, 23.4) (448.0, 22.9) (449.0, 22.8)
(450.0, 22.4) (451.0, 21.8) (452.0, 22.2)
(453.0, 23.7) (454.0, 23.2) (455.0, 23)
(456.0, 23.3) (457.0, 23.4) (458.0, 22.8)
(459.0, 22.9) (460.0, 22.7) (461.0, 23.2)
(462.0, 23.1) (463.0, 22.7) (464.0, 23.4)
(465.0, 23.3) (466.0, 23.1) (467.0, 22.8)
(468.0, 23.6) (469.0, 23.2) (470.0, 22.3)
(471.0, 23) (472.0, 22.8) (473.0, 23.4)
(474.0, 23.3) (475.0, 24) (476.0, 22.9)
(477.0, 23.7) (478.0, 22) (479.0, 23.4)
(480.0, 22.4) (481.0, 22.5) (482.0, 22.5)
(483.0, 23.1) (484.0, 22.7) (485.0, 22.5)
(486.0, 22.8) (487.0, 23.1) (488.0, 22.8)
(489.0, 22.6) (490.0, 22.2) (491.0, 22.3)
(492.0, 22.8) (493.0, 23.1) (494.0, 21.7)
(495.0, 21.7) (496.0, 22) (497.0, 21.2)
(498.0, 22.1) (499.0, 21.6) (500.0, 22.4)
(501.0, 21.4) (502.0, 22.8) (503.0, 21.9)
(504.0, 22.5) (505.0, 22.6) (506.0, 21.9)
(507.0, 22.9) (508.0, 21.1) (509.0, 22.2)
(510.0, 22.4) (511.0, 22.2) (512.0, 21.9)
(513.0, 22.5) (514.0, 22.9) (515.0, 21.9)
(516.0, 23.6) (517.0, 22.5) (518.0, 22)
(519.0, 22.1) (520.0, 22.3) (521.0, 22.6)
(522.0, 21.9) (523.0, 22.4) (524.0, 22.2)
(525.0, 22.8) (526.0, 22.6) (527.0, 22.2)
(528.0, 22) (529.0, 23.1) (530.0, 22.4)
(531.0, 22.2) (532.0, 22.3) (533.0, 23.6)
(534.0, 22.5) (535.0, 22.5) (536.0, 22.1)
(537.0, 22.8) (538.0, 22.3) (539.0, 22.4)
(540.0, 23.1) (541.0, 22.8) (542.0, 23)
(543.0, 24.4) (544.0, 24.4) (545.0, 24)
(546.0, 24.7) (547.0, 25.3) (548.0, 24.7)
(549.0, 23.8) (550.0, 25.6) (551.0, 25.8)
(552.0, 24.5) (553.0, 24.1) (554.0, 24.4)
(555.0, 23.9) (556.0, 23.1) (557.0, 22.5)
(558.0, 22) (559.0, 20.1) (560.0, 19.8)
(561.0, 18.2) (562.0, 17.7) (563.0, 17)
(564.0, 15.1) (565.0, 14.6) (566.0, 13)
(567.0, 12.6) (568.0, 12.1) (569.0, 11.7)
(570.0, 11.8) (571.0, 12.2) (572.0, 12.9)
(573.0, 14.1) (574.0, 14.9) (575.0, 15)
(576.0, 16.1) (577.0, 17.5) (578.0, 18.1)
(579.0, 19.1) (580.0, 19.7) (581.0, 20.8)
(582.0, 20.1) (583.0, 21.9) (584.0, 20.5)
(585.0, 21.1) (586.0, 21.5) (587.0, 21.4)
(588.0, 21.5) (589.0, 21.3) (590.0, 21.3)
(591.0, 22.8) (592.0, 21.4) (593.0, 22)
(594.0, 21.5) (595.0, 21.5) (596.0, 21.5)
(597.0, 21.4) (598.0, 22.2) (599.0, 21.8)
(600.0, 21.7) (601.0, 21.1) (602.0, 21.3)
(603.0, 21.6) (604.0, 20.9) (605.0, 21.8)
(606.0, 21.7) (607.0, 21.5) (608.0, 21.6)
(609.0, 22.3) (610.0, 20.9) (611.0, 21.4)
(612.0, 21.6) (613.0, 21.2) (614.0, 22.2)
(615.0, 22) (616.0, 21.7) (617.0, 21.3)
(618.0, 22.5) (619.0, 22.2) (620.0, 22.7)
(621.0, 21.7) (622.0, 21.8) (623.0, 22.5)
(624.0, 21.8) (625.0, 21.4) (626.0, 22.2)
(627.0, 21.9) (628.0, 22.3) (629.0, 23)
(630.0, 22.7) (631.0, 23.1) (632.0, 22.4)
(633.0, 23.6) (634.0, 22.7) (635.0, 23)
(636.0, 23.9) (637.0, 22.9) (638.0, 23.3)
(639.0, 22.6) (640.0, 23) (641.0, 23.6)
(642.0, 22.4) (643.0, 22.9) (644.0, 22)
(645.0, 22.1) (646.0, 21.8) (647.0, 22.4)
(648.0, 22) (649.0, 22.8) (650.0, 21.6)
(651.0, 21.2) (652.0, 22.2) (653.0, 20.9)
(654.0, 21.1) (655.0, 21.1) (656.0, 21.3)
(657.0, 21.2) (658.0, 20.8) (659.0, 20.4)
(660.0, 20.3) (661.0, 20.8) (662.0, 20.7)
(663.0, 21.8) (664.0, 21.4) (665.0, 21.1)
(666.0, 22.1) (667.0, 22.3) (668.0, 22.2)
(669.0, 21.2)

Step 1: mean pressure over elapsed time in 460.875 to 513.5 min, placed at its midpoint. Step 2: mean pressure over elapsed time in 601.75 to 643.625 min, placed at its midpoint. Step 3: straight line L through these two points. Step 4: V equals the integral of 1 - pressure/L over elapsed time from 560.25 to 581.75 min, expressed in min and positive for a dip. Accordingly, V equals 6.6 min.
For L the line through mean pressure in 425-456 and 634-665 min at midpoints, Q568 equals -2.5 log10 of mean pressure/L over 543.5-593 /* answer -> 0.13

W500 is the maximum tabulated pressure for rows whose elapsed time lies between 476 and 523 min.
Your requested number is 23.7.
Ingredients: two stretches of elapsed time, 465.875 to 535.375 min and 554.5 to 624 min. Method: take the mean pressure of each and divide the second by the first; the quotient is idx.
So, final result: 0.88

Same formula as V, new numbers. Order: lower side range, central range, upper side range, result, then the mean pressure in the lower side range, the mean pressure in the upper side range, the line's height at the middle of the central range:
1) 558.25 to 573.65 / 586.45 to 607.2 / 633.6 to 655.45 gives -4.3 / 15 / 22.3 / 17.9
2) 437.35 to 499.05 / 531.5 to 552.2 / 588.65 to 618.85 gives -1.4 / 22.7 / 21.6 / 22.1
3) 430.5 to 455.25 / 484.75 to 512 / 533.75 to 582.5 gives -1.3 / 22.5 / 19.9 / 21.3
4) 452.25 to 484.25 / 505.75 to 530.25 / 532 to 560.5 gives 0.9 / 23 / 23.3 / 23.2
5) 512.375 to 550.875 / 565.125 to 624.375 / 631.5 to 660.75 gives 7.0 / 23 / 22.1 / 22.5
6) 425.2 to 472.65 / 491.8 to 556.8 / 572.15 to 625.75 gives -3.1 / 22.7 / 20.8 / 21.8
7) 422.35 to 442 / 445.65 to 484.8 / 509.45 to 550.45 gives -0.7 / 22.4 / 22.9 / 22.6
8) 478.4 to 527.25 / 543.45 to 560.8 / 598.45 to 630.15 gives -1.2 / 22.4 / 21.8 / 22.1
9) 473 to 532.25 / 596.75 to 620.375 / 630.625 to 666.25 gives 0.5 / 22.4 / 22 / 22.1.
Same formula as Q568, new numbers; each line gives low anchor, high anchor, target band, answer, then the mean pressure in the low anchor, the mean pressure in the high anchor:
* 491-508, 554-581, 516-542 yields -0.135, 22.1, 16.9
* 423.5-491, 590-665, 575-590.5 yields 0.112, 22.8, 21.9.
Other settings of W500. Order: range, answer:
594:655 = 23.9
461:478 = 24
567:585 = 21.9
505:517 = 23.6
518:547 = 25.3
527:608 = 25.8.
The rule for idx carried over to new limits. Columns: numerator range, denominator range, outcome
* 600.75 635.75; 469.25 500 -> 0.97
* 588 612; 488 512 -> 0.97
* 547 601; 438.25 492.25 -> 0.86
